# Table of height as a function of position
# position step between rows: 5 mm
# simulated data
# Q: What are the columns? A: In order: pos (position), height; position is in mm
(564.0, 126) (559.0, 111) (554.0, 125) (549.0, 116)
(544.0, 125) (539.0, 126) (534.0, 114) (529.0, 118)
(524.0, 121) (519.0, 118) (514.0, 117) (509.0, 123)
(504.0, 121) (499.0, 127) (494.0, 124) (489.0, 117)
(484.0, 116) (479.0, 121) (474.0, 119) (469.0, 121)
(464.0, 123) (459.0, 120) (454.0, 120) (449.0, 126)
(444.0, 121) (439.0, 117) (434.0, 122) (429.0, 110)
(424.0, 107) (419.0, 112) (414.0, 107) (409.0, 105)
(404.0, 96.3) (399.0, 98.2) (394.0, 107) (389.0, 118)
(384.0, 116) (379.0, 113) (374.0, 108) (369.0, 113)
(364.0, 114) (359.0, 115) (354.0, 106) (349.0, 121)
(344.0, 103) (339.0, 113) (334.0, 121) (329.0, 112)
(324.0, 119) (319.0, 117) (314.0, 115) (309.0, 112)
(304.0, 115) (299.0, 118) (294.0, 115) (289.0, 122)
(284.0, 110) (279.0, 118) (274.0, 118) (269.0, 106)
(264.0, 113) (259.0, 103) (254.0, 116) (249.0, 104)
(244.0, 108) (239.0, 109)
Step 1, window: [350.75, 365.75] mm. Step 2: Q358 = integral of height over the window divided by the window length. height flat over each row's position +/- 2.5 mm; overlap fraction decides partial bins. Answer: 112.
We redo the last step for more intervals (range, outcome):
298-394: 114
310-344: 115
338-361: 111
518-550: 120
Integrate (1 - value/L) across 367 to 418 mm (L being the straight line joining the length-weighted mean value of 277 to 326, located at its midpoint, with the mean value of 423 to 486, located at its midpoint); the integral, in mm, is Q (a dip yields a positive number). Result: 4.15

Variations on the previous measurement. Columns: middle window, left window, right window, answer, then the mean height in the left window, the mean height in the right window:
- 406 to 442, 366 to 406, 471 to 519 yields 0.5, 109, 120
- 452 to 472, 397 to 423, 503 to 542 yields -1.7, 104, 120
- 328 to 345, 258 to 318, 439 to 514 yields 0.4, 114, 121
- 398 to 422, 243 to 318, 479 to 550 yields 2.7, 113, 120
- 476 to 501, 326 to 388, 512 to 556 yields -0.6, 113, 120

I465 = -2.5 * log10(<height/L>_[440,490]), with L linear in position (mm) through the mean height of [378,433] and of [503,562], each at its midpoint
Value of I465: -0.06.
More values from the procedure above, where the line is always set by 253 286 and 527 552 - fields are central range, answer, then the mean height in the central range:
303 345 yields -0.01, 114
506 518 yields -0.01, 120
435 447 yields -0.02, 120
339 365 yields 0.02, 112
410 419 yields 0.08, 108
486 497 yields -0.02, 121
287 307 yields -0.04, 117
